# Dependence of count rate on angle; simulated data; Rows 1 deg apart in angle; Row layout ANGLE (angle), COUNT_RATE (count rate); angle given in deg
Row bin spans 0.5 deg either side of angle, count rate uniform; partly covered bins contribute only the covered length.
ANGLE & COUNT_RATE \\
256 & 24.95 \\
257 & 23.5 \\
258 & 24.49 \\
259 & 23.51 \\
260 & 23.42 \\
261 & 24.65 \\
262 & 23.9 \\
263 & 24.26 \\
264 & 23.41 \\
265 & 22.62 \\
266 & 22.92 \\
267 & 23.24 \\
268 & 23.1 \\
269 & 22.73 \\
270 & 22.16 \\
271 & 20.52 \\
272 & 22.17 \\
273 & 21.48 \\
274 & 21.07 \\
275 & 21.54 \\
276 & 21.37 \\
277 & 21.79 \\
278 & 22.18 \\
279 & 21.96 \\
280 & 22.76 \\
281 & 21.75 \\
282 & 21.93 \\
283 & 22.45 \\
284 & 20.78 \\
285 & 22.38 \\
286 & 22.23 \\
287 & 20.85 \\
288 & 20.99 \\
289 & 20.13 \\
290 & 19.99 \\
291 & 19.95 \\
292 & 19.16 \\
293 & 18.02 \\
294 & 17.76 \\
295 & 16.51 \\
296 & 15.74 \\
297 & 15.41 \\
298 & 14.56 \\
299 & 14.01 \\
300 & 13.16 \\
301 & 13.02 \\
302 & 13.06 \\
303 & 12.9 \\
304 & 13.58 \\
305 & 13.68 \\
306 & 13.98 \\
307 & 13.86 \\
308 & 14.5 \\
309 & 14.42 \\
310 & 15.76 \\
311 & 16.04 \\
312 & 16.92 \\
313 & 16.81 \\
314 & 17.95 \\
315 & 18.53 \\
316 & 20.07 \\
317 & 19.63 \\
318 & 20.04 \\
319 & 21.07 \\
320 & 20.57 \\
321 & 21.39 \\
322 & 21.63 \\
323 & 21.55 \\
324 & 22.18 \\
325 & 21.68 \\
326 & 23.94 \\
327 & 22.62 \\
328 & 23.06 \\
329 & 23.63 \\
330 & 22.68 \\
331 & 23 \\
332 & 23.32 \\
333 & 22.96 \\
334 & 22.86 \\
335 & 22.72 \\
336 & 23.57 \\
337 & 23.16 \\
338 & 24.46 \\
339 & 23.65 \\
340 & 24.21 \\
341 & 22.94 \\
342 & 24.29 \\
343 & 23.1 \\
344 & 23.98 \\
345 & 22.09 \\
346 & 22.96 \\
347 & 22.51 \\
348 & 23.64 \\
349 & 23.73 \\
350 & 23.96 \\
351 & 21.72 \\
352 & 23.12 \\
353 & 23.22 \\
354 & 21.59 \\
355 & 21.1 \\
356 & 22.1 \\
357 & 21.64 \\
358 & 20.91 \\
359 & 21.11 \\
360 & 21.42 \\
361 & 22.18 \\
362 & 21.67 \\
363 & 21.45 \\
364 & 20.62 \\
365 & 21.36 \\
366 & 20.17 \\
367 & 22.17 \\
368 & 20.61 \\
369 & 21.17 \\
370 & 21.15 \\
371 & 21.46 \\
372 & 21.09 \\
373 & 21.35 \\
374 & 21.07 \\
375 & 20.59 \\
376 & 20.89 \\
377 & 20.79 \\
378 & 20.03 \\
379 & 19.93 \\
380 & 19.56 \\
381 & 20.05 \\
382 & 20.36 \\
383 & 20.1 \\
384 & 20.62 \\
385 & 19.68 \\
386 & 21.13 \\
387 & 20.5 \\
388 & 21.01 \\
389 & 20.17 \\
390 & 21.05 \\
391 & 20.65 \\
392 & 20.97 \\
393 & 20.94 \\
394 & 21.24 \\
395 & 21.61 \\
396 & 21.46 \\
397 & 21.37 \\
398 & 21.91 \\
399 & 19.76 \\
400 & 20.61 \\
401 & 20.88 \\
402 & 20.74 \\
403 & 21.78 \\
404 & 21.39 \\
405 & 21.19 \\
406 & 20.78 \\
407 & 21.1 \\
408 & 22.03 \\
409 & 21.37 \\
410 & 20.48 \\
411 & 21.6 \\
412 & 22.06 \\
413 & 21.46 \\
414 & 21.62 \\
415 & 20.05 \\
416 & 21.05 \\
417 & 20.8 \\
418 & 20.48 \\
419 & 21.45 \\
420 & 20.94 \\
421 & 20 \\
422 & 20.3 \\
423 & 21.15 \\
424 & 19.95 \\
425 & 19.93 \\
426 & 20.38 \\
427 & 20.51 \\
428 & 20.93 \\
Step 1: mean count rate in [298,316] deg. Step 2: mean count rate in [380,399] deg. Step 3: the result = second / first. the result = 1.4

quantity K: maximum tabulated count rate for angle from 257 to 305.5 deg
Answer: 24.65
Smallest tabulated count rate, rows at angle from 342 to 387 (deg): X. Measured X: 19.56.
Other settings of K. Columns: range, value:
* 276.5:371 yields 24.46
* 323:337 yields 23.94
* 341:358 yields 24.29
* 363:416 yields 22.17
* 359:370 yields 22.18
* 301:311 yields 16.04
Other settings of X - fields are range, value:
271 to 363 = 12.9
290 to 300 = 13.16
